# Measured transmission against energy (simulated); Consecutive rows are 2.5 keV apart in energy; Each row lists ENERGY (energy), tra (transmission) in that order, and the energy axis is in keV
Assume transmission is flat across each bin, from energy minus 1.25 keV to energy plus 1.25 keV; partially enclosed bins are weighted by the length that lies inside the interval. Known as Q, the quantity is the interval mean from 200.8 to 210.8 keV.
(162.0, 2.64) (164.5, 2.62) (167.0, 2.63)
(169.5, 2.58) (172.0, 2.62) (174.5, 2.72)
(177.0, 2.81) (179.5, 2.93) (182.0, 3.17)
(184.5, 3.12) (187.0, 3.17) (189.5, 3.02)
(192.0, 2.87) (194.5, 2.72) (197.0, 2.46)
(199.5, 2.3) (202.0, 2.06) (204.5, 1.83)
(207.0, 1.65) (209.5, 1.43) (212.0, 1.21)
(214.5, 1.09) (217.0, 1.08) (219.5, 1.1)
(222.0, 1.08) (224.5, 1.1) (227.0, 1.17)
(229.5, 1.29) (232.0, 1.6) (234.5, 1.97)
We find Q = 1.74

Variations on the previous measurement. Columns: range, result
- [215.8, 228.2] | 1.11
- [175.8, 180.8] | 2.87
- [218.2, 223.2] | 1.09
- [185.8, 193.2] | 3.02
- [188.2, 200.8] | 2.67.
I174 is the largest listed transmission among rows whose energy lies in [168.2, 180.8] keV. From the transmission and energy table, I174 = 2.93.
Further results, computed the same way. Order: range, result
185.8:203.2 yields 3.17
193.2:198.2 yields 2.72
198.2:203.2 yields 2.3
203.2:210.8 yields 1.83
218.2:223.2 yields 1.1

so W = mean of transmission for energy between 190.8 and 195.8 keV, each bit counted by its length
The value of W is 2.79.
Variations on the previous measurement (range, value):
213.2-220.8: 1.09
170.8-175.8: 2.67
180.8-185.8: 3.15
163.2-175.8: 2.63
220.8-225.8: 1.09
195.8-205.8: 2.16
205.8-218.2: 1.29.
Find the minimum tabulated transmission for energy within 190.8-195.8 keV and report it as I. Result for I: 2.72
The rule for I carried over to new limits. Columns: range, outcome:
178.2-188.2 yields 2.93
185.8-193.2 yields 2.87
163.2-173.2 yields 2.58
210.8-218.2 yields 1.08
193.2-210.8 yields 1.43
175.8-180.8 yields 2.81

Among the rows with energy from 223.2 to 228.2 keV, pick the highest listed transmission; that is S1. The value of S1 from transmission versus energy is 1.17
